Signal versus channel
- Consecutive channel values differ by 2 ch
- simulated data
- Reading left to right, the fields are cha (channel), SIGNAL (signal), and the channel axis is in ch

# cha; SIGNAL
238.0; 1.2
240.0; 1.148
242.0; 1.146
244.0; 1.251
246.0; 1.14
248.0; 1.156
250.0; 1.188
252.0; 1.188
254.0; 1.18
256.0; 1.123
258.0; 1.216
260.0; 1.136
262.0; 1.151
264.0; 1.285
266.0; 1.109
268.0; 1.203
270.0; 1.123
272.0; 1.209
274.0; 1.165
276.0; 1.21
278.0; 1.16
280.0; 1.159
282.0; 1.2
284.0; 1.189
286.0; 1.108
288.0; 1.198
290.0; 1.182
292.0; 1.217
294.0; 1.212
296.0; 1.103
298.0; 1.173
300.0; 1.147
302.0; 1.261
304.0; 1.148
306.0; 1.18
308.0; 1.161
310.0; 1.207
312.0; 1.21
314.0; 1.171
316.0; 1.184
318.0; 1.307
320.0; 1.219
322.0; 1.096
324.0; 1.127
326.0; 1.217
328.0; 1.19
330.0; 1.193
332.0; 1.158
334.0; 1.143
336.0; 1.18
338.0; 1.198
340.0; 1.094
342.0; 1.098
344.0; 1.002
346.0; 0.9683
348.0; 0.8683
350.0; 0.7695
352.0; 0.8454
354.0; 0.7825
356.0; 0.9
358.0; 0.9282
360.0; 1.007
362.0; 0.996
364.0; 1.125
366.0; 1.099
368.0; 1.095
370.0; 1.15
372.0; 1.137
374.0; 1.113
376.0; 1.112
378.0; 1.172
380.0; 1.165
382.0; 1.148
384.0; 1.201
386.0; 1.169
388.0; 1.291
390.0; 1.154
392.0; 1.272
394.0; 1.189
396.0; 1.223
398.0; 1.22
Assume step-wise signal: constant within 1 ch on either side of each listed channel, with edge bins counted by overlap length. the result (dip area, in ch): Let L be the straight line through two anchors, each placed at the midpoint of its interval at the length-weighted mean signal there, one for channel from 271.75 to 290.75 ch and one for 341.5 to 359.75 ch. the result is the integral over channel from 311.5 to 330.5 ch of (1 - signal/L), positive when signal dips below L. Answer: -3.2 ch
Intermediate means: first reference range 1.18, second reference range 0.906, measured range 1.19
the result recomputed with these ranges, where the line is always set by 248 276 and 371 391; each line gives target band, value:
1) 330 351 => 2.1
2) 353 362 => 2.0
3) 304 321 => -0.4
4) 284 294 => -0.1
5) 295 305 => 0.1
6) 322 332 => 0.0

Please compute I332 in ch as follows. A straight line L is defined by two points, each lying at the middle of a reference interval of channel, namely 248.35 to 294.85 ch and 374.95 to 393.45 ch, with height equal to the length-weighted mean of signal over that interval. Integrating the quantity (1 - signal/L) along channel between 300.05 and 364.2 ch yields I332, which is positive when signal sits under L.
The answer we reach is 4.9 ch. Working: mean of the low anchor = 1.18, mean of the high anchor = 1.19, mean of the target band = 1.09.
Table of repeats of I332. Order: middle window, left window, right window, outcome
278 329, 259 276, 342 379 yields -3.4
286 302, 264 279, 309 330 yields 0.1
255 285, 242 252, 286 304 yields 0.1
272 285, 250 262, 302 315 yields -0.1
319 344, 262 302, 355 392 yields -0.2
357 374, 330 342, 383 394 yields 1.7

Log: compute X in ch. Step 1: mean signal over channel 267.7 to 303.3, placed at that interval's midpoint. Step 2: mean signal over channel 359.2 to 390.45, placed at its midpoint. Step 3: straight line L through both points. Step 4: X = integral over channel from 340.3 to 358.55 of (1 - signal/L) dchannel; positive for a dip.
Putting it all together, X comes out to 3.7 ch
